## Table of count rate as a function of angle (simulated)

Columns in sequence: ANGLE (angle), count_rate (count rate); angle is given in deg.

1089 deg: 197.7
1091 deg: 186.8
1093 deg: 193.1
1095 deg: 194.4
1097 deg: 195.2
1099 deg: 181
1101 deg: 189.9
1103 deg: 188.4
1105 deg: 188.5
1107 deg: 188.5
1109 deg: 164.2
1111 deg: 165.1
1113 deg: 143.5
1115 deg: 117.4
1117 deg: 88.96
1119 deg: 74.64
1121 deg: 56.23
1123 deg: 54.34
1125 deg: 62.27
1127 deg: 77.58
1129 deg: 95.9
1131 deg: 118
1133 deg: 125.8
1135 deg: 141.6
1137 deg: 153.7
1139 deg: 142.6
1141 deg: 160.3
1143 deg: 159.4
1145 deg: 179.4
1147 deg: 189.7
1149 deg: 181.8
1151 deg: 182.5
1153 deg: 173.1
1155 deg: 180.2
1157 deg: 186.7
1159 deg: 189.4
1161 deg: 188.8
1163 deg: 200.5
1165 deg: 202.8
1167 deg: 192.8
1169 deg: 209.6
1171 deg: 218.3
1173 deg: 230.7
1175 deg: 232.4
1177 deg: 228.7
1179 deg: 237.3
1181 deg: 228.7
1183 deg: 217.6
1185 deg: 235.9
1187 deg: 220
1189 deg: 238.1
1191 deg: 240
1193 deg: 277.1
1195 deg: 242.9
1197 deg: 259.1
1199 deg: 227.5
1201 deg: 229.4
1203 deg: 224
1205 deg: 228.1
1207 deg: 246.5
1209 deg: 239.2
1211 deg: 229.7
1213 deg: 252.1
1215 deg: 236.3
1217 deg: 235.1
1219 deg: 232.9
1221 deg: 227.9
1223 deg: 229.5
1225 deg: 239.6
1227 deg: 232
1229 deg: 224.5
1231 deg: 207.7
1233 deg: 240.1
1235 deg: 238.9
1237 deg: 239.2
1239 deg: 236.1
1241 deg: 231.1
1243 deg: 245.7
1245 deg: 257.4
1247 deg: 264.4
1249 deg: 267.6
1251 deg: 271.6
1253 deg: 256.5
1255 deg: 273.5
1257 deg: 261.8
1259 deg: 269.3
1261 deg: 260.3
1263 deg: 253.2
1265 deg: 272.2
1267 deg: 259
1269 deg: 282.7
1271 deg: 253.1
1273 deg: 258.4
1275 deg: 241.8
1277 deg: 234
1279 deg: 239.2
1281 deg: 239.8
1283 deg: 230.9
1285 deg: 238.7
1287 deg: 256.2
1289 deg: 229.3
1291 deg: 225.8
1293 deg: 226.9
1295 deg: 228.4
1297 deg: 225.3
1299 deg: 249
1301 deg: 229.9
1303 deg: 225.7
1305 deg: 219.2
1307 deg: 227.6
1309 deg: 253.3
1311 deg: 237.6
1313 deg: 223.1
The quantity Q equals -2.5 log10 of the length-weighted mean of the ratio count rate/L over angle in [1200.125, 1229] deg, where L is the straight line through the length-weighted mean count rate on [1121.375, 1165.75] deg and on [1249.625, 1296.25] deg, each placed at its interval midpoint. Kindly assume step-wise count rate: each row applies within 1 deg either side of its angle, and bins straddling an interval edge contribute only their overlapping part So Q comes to -0.14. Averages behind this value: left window 150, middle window 234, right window 251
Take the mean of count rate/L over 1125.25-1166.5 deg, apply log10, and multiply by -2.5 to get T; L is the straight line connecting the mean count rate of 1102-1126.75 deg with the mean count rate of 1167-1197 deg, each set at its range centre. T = 0.10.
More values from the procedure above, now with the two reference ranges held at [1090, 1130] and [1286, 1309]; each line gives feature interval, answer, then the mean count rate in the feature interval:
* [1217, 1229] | -0.18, 232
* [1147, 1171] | -0.16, 191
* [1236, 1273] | -0.22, 259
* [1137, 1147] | -0.04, 163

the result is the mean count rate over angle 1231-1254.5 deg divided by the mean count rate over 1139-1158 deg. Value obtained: 1.4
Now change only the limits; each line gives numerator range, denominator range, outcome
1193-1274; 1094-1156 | 1.69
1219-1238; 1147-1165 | 1.24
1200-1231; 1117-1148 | 1.97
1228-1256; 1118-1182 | 1.50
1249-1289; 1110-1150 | 2.05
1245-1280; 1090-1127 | 1.80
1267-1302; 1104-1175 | 1.56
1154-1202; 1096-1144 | 1.64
